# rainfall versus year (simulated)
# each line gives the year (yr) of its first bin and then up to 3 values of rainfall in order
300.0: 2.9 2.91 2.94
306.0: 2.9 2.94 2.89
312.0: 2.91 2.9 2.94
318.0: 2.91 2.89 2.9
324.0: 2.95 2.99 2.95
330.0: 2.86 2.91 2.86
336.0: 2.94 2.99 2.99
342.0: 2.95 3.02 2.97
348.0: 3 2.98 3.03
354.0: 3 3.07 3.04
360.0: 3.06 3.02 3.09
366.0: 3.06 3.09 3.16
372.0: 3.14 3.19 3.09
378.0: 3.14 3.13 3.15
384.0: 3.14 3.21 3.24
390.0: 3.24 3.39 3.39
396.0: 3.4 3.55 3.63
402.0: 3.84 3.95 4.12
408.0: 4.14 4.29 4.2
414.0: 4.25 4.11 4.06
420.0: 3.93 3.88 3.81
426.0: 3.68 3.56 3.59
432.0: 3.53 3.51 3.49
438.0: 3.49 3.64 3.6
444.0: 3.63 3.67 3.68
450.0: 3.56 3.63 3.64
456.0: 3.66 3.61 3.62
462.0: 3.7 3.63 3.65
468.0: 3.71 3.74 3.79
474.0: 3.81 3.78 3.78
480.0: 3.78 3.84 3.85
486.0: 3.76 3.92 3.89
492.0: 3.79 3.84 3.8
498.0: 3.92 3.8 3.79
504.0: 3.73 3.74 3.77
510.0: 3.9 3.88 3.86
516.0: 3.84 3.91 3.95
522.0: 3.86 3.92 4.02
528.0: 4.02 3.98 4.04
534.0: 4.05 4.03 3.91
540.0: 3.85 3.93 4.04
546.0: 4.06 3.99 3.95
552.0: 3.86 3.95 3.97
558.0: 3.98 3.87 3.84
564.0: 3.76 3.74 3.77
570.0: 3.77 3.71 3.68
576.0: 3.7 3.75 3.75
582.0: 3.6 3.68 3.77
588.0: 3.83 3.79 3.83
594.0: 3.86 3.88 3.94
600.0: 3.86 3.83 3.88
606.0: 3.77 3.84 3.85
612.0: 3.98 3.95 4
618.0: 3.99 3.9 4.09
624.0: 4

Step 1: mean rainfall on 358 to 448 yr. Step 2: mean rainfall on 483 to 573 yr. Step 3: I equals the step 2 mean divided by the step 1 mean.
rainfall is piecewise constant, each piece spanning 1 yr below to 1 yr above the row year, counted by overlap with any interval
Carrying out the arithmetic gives 1.10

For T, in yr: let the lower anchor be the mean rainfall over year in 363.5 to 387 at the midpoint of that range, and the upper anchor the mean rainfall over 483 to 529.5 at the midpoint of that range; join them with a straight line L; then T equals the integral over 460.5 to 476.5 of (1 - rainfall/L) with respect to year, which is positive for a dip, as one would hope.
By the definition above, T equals -0.3 yr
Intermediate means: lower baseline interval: 3.13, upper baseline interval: 3.86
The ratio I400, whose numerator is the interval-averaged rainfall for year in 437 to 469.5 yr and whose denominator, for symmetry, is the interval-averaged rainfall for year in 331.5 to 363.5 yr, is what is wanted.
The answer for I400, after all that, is 1.2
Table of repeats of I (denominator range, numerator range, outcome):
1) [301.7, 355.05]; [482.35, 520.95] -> 1.30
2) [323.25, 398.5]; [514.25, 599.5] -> 1.25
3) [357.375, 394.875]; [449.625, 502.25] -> 1.19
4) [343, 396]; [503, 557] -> 1.26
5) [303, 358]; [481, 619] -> 1.31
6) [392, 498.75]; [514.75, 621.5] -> 1.03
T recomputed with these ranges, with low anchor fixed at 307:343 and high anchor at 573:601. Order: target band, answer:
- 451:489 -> -3.7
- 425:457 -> -2.8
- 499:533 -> -3.2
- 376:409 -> -3.3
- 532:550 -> -1.8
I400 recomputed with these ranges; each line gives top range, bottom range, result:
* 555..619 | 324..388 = 1.26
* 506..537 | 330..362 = 1.32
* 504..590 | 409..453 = 1.03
